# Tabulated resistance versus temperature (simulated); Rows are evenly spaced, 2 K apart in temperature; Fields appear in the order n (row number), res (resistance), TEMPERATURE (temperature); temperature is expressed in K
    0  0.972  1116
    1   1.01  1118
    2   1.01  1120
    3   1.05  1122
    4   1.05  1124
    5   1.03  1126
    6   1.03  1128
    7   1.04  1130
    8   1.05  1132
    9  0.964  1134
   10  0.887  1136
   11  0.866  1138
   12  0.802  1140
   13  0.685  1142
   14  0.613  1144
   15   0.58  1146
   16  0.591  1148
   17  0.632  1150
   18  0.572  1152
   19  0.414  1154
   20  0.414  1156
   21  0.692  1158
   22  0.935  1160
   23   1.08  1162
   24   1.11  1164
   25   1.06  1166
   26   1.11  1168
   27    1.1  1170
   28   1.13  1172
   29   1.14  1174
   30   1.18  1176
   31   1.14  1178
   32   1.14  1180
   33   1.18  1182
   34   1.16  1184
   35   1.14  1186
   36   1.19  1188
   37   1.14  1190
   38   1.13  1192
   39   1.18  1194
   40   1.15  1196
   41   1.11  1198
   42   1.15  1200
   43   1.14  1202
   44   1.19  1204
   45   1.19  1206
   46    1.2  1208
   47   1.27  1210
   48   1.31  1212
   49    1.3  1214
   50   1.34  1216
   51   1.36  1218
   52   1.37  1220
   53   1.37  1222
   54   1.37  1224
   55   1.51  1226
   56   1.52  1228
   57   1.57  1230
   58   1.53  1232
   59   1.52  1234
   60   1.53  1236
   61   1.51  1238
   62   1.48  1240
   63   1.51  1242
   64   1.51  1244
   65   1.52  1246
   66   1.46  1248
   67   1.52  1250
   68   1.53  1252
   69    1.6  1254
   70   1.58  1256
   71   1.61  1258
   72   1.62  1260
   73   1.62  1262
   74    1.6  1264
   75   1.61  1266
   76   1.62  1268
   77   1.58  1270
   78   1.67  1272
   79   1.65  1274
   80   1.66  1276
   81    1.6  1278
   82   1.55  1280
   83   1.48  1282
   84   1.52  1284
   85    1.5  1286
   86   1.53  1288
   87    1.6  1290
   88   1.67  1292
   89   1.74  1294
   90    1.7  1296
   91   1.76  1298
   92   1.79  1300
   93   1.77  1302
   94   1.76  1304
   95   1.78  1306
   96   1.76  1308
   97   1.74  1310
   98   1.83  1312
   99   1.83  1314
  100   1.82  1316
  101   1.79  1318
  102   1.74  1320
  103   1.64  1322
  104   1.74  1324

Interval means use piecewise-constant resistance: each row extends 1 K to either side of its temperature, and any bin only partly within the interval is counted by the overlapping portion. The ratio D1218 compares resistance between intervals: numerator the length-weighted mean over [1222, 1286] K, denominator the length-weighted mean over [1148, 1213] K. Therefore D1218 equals 1.48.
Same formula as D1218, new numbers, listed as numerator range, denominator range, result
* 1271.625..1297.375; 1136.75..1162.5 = 2.37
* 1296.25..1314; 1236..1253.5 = 1.18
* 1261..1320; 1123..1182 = 1.86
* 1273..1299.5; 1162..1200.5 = 1.42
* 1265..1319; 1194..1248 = 1.23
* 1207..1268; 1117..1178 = 1.65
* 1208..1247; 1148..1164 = 2.06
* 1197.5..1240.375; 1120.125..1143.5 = 1.44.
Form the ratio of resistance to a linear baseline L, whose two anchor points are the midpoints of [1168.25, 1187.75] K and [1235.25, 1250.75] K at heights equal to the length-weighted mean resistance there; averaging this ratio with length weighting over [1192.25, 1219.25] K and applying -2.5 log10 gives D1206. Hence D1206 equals 0.07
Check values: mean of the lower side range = 1.15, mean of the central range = 1.22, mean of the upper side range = 1.5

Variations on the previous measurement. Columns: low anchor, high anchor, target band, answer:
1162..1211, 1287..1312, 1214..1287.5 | -0.04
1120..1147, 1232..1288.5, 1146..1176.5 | 0.22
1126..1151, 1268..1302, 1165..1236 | -0.08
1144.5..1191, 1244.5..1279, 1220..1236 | -0.09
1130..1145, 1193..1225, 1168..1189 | -0.07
